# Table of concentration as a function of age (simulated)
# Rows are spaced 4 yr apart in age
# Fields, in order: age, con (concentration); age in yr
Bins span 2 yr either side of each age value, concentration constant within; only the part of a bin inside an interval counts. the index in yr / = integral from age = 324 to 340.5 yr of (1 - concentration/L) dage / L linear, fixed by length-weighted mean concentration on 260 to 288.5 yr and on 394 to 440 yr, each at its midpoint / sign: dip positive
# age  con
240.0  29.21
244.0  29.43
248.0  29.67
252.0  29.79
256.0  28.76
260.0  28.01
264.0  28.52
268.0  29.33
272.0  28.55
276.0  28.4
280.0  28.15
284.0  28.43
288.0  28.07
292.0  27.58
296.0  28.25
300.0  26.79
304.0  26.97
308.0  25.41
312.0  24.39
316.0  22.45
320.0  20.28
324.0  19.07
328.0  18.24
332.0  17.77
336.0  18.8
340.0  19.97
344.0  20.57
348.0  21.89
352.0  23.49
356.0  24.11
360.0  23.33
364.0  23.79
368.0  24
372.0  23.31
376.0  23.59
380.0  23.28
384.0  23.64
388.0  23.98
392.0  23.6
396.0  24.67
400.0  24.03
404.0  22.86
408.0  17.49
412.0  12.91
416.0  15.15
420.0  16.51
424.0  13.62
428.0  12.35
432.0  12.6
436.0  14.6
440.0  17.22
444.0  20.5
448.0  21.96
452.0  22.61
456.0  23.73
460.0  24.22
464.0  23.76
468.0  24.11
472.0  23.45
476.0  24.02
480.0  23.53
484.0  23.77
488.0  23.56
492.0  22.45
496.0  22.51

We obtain 3.59 yr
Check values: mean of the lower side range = 28.5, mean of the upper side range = 17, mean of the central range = 18.6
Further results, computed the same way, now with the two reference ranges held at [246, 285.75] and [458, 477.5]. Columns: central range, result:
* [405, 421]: 5.91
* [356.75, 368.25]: 1.19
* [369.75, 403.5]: 2.78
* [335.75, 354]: 3.88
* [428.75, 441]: 5.13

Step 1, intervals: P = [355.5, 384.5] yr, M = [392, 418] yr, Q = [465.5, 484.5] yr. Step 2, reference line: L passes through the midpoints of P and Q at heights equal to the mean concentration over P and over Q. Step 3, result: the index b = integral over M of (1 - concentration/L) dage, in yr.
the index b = 4.2 yr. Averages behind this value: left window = 23.6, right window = 23.8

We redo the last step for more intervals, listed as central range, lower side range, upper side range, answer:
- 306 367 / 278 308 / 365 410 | 9.3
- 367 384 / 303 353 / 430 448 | -3.6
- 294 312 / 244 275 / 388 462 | -0.1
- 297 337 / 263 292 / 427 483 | 6.8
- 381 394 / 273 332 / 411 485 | -1.1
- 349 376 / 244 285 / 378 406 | 1.4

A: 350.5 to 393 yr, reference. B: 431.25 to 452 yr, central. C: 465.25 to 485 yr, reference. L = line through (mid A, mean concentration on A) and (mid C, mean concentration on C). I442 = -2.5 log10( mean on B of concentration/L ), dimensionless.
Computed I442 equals 0.29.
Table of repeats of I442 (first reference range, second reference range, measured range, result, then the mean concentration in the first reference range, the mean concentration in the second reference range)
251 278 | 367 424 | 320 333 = 0.320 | 28.7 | 21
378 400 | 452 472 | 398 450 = 0.362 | 23.9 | 23.8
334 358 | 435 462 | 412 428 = 0.408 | 21.5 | 20.9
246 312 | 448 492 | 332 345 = 0.344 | 28.1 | 23.5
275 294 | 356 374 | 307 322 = 0.154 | 28.1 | 23.7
